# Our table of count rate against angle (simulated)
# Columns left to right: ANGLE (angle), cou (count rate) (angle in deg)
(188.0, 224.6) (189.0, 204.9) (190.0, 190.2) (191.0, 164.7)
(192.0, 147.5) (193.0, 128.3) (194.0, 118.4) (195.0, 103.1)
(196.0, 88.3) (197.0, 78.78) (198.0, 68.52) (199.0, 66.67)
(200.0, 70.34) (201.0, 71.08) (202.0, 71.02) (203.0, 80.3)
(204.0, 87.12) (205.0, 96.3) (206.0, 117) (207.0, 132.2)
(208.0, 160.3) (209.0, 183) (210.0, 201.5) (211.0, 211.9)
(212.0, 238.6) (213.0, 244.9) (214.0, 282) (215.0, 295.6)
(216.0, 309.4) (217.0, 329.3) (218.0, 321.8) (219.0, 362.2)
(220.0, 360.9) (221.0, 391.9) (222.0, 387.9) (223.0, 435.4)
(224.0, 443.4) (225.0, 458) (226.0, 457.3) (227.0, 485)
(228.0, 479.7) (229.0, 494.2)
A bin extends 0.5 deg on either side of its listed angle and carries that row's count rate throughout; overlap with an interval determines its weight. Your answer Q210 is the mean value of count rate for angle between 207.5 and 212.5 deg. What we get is 199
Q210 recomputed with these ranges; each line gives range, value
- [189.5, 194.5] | 150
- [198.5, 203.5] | 71.9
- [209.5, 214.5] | 236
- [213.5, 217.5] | 304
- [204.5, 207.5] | 115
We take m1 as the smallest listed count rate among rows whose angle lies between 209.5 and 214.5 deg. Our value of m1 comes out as 201.5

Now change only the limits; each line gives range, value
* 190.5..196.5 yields 88.3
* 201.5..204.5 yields 71.02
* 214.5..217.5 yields 295.6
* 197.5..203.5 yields 66.67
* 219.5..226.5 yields 360.9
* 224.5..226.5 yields 457.3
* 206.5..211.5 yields 132.2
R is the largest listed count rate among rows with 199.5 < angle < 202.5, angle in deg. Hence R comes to 71.08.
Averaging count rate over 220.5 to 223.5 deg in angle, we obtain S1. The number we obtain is 405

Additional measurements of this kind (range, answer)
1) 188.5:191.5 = 187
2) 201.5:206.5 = 90.3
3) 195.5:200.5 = 74.5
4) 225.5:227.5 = 471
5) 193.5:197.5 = 97.1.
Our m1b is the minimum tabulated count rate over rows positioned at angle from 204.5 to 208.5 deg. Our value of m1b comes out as 96.3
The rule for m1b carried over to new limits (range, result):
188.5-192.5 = 147.5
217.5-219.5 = 321.8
